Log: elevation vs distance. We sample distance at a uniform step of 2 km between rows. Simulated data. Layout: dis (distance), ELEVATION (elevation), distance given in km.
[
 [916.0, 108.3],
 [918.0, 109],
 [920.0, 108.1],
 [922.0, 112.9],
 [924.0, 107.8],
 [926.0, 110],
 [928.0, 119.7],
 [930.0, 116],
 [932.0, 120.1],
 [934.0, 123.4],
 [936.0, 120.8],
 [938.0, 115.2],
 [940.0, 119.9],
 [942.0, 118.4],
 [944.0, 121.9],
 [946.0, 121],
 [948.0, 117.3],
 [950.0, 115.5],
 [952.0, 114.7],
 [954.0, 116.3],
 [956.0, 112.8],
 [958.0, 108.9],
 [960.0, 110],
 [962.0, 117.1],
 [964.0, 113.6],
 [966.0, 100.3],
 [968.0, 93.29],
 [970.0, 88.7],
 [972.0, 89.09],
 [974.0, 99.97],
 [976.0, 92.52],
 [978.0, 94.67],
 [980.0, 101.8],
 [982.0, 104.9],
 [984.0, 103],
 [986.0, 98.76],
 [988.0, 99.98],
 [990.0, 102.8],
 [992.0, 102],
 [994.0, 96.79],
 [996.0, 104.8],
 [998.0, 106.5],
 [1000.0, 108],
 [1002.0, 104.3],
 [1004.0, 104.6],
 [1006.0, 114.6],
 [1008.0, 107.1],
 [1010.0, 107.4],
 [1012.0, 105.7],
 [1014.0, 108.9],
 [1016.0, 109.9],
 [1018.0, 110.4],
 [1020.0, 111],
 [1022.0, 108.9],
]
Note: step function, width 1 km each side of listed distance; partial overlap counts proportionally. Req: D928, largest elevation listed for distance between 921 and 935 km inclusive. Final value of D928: 123.4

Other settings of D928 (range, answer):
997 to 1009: 114.6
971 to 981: 101.8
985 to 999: 106.5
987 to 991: 102.8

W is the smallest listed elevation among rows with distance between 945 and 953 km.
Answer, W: 114.7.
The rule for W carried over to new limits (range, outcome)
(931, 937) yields 120.1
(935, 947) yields 115.2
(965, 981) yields 88.7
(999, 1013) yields 104.3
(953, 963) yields 108.9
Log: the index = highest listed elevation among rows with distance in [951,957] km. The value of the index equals 116.3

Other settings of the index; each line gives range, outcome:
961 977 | 117.1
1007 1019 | 110.4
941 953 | 121.9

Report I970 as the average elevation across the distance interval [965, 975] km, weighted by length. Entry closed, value 94.3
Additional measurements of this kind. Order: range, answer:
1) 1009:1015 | 107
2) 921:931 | 113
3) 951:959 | 113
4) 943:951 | 119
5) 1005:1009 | 111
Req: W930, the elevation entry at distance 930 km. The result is 116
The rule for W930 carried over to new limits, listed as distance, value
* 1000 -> 108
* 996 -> 104.8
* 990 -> 102.8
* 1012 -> 105.7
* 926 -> 110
